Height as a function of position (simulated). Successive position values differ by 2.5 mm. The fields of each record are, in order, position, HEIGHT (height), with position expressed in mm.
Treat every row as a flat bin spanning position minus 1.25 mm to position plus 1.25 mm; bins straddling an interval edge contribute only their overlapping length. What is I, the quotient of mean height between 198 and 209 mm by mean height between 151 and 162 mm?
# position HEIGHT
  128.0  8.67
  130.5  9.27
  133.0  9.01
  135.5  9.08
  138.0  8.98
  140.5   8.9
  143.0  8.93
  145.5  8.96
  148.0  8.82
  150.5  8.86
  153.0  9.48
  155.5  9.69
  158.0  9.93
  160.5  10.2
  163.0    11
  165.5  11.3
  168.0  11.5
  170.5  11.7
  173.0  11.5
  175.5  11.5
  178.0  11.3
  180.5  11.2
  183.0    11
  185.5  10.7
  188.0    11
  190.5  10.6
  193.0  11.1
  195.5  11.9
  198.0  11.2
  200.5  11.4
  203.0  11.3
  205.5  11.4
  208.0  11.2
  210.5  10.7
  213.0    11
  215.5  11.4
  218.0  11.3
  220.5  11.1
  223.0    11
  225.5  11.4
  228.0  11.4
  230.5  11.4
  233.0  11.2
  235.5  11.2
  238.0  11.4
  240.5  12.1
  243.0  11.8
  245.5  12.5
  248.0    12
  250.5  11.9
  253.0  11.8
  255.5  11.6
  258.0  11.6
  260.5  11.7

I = 1.16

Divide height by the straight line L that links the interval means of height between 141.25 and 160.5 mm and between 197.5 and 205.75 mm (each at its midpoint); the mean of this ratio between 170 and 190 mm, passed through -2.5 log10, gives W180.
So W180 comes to -0.075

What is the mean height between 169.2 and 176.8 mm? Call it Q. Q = 11.6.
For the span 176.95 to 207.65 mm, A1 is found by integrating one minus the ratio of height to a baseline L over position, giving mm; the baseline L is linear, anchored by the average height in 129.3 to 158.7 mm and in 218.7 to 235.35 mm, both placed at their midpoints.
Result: -2.4 mm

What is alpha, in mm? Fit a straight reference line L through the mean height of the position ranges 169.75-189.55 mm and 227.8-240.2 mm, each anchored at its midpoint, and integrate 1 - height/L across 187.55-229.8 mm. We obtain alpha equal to 0.3 mm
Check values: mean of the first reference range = 11.2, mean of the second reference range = 11.4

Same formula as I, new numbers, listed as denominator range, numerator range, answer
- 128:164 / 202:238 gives 1.20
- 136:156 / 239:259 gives 1.32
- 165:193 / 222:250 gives 1.04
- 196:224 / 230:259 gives 1.05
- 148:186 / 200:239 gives 1.05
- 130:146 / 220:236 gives 1.25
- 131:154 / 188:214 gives 1.24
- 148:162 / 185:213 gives 1.16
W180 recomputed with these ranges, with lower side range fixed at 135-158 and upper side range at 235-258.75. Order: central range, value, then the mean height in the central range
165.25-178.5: -0.172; 11.5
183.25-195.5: -0.071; 11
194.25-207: -0.085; 11.4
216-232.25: -0.007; 11.3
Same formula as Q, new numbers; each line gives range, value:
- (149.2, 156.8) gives 9.34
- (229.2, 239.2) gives 11.3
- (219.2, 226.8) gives 11.2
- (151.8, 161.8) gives 9.83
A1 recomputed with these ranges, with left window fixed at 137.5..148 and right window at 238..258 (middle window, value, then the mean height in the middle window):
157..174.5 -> -2.7 mm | 11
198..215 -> -0.7 mm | 11.2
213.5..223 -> -0.1 mm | 11.2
